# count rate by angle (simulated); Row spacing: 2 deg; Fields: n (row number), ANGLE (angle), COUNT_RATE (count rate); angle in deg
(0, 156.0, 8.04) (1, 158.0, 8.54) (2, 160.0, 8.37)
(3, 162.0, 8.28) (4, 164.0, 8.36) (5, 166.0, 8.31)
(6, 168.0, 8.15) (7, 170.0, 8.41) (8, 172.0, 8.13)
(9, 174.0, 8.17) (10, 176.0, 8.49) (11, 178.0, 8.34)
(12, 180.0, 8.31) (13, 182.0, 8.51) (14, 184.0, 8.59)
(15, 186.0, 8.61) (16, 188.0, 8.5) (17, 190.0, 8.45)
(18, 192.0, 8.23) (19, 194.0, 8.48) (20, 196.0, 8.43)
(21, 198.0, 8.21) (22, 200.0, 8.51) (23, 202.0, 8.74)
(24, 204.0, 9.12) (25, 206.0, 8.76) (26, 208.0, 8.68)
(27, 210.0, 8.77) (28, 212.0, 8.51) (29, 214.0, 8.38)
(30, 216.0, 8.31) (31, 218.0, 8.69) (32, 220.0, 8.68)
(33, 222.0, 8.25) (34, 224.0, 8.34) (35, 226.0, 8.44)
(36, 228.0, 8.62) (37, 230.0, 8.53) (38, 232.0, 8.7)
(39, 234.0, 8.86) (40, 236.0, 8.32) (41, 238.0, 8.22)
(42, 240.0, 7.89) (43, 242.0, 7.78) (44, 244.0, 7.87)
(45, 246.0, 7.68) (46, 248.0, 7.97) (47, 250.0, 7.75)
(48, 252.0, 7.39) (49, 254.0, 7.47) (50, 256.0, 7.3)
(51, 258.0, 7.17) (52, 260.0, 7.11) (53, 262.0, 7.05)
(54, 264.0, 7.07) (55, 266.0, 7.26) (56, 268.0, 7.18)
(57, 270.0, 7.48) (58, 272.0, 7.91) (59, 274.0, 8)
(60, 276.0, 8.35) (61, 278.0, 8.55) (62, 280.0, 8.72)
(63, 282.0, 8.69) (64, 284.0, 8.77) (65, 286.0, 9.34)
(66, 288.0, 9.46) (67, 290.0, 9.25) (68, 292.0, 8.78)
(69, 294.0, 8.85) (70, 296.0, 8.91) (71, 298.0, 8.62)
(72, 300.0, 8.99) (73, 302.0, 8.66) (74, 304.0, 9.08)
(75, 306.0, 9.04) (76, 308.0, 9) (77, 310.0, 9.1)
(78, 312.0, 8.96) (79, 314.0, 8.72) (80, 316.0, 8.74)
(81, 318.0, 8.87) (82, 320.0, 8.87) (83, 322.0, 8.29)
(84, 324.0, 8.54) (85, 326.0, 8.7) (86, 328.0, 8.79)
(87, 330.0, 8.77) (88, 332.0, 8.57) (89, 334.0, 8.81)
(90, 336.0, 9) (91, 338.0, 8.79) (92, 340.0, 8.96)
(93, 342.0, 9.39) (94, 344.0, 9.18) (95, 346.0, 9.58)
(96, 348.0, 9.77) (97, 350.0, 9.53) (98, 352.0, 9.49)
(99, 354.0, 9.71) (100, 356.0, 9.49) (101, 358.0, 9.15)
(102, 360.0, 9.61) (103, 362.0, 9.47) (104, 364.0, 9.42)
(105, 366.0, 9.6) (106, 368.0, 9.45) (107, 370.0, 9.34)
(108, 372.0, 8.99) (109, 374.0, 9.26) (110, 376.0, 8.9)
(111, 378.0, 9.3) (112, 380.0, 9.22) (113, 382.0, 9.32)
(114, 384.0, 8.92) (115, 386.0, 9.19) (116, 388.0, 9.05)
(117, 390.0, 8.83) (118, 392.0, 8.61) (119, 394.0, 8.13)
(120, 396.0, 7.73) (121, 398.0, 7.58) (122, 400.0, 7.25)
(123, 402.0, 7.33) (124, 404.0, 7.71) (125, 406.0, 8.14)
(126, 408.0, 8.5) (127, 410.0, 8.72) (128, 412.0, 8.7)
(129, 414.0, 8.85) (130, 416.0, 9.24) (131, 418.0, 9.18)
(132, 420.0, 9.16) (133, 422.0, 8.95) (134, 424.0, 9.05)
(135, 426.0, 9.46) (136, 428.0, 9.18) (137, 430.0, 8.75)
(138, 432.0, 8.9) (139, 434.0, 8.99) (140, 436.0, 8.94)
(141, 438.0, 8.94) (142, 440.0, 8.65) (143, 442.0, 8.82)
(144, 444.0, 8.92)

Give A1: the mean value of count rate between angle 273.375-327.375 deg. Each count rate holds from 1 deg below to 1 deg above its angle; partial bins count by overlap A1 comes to 8.81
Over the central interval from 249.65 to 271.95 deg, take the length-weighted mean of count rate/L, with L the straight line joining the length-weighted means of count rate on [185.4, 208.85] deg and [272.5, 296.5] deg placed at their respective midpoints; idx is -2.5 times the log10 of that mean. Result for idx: 0.19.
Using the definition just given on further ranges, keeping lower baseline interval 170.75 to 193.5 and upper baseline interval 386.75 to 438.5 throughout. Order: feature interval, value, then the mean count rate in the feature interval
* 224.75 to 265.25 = 0.08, 7.86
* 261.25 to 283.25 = 0.08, 7.86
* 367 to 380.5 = -0.08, 9.21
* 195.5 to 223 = -0.02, 8.58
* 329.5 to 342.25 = -0.04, 8.87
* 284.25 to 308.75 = -0.06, 8.99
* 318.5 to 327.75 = -0.01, 8.63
